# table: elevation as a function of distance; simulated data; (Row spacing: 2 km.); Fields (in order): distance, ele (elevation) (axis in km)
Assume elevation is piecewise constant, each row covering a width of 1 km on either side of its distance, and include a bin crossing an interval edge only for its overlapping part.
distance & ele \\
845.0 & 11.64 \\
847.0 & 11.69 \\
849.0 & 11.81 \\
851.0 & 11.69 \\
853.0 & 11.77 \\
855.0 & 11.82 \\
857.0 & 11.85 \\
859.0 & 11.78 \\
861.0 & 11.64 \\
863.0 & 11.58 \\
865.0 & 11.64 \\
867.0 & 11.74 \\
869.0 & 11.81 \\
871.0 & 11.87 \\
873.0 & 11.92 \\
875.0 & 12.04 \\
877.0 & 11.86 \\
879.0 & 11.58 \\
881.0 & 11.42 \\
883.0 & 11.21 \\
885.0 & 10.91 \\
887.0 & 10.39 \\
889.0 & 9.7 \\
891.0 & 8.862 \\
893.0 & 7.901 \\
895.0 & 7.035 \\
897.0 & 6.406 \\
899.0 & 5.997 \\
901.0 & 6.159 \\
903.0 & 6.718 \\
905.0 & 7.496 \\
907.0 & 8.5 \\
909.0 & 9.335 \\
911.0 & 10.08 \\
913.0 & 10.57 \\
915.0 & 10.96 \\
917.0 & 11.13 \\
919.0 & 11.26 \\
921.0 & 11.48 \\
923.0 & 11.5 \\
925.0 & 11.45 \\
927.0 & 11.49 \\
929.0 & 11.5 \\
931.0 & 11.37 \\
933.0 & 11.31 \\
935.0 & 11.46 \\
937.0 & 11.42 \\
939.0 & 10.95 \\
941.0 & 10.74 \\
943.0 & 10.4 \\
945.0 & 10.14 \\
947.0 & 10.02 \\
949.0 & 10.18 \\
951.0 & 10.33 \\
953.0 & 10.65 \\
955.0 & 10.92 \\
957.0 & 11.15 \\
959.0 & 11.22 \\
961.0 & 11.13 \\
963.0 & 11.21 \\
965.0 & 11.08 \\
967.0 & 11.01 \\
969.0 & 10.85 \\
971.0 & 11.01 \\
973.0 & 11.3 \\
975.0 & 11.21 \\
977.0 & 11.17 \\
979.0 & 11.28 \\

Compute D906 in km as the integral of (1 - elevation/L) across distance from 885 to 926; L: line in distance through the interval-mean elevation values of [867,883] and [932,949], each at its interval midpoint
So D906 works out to 7.6 km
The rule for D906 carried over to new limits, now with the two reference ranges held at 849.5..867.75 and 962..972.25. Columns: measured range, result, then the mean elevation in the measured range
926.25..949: 0.6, 10.9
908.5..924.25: 0.7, 10.8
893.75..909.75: 6.0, 7.18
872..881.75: -0.1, 11.8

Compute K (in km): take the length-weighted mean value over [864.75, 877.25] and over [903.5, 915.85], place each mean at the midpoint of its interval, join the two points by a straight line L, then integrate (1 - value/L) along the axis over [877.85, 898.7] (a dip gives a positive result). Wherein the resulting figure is 2.6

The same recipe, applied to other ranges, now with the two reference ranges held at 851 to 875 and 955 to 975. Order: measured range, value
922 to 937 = -0.1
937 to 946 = 0.5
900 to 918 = 3.9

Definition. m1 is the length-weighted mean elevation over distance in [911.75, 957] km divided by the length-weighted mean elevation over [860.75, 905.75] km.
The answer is 1.11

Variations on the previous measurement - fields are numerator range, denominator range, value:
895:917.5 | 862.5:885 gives 0.72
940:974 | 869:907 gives 1.14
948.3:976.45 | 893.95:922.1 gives 1.24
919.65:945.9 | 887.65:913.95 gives 1.38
